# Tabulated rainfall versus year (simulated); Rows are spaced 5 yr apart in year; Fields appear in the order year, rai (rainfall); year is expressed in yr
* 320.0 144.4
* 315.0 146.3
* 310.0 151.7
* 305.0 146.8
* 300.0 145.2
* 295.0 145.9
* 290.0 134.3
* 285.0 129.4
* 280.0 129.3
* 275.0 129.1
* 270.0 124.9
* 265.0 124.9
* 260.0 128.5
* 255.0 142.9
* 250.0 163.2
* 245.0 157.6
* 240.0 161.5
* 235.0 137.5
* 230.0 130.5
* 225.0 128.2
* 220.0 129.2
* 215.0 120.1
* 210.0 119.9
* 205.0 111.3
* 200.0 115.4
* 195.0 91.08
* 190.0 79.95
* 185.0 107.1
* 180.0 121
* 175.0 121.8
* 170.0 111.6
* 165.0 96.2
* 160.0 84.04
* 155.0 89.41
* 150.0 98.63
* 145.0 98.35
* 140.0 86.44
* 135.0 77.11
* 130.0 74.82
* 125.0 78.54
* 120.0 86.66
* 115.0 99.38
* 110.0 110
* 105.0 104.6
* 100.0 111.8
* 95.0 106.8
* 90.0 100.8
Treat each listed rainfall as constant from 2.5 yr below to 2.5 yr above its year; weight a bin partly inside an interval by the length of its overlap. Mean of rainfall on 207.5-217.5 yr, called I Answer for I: 120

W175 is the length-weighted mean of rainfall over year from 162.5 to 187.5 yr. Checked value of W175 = 112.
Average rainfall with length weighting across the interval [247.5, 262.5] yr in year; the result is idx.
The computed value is 145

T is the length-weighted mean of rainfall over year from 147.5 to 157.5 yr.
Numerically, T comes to 94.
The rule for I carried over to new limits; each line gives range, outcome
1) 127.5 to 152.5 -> 87.1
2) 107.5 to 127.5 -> 93.6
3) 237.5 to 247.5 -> 160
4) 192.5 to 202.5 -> 103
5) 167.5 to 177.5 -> 117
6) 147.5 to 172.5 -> 96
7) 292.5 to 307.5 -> 146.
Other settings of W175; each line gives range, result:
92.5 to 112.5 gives 108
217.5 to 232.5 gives 129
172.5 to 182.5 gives 121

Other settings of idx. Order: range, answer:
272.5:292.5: 131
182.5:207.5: 101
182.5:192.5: 93.5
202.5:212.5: 116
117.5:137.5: 79.3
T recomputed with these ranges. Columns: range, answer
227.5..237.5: 134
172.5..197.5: 104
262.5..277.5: 126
